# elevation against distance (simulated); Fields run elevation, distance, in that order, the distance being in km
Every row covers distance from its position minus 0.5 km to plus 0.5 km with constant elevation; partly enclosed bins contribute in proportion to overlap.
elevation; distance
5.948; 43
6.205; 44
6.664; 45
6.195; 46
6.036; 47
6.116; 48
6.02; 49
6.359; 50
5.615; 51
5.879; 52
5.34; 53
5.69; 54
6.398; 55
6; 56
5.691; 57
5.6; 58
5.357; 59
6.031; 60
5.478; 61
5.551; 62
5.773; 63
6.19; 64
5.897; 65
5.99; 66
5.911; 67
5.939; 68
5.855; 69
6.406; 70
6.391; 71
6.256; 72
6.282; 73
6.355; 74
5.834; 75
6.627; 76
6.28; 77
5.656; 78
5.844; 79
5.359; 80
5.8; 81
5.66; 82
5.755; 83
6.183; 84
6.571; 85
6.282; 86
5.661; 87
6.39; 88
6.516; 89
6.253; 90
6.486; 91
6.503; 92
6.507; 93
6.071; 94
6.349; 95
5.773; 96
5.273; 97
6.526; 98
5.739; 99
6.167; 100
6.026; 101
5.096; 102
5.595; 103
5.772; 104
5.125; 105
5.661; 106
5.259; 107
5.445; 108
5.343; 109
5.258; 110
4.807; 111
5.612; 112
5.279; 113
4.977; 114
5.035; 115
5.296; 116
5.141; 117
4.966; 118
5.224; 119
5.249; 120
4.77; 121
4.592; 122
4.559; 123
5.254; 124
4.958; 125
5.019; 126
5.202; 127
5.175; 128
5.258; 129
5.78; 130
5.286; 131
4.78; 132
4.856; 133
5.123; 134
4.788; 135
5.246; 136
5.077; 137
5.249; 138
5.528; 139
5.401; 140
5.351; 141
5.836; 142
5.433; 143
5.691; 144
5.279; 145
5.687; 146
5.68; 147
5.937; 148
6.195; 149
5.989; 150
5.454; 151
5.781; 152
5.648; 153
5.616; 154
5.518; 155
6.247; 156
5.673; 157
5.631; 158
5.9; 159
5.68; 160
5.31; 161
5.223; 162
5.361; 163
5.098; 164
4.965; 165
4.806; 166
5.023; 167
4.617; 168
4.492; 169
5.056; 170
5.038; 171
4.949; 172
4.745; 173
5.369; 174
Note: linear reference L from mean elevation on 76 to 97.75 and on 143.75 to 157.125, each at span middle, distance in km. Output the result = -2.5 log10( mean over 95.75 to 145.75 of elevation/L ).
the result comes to 0.12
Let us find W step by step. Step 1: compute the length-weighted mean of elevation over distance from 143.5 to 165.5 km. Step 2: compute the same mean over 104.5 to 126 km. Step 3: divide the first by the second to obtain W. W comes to 1.1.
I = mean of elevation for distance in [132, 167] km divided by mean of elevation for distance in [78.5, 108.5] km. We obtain 0.9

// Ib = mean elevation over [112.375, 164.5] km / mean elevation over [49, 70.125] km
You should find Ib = 0.92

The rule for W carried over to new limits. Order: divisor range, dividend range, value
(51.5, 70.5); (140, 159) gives 0.98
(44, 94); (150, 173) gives 0.88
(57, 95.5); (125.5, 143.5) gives 0.87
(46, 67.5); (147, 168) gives 0.94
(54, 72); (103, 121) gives 0.89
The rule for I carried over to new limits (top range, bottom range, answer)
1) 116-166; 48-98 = 0.89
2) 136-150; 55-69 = 0.96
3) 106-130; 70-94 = 0.84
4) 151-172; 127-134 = 1.03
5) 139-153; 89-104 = 0.94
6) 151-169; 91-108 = 0.92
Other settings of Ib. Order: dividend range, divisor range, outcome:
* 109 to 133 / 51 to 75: 0.86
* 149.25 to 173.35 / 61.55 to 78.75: 0.88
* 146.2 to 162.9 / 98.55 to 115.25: 1.05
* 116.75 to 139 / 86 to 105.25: 0.85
